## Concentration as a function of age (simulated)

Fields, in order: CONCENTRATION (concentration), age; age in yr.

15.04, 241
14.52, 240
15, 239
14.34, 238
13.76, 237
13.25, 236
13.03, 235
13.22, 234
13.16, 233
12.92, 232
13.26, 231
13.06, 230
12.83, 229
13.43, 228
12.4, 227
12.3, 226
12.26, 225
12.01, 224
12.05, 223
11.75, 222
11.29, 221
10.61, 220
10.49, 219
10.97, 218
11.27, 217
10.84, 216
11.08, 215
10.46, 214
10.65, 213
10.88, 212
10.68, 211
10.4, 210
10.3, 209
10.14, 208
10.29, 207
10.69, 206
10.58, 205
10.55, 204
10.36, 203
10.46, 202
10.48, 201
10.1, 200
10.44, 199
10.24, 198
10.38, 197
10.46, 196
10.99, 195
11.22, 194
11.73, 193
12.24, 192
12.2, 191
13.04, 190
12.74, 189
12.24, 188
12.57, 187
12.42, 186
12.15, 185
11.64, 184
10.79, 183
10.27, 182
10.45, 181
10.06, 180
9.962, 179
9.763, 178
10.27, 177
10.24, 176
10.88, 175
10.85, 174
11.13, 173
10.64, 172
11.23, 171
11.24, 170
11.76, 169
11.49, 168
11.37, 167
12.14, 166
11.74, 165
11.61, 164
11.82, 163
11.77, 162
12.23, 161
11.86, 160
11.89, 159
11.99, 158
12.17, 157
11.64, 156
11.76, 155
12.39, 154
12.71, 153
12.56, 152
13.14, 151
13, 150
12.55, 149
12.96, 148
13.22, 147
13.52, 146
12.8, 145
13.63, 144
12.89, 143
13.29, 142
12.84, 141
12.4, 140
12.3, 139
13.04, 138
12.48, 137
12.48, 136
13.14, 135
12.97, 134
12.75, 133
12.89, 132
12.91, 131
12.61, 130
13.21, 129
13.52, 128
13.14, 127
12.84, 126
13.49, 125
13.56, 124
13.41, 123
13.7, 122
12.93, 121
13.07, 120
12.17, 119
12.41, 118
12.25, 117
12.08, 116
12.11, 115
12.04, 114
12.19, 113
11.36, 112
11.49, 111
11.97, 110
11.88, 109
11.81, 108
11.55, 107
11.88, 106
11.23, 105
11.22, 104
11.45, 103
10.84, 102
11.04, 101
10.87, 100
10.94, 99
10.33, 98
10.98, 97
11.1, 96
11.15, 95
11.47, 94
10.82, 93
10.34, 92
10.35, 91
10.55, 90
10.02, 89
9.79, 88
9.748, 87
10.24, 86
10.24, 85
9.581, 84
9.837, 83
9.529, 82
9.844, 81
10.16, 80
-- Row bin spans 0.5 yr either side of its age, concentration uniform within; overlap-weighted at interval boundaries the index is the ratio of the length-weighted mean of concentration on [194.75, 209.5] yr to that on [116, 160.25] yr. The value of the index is 0.8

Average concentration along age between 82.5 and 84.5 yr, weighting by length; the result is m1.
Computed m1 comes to 9.71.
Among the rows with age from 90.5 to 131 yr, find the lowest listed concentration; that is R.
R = 10.33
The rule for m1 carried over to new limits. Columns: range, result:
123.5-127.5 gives 13.3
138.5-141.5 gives 12.5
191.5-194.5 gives 11.7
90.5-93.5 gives 10.5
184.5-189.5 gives 12.4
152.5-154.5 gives 12.6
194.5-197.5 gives 10.6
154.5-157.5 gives 11.9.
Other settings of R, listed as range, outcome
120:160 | 11.64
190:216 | 10.1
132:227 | 9.763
